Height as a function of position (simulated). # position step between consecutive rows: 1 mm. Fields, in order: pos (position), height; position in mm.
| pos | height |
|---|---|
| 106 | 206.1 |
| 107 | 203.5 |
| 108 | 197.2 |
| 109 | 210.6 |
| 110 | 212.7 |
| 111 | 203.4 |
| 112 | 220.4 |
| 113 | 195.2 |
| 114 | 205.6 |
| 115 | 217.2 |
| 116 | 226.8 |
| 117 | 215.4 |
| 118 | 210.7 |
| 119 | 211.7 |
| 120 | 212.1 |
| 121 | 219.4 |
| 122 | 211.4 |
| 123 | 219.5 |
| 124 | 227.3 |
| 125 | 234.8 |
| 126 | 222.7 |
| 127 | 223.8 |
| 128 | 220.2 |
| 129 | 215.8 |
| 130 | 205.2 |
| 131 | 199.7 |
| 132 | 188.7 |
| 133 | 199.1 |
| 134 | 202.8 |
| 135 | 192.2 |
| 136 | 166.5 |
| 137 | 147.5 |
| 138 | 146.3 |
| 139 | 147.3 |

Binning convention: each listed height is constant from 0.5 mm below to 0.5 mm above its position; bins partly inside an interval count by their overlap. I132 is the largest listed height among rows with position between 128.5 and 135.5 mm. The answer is 215.8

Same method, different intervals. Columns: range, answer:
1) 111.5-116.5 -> 226.8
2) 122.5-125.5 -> 234.8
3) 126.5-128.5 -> 223.8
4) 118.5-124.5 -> 227.3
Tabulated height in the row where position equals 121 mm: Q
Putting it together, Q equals 219.4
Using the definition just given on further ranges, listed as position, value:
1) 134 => 202.8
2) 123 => 219.5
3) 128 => 220.2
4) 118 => 210.7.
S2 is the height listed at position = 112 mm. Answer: 220.4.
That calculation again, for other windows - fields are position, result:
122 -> 211.4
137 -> 147.5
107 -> 203.5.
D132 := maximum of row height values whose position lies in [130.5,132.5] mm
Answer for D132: 199.7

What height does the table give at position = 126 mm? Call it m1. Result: 222.7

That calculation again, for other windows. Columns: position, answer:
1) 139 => 147.3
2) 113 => 195.2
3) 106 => 206.1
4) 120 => 212.1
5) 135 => 192.2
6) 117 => 215.4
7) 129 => 215.8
